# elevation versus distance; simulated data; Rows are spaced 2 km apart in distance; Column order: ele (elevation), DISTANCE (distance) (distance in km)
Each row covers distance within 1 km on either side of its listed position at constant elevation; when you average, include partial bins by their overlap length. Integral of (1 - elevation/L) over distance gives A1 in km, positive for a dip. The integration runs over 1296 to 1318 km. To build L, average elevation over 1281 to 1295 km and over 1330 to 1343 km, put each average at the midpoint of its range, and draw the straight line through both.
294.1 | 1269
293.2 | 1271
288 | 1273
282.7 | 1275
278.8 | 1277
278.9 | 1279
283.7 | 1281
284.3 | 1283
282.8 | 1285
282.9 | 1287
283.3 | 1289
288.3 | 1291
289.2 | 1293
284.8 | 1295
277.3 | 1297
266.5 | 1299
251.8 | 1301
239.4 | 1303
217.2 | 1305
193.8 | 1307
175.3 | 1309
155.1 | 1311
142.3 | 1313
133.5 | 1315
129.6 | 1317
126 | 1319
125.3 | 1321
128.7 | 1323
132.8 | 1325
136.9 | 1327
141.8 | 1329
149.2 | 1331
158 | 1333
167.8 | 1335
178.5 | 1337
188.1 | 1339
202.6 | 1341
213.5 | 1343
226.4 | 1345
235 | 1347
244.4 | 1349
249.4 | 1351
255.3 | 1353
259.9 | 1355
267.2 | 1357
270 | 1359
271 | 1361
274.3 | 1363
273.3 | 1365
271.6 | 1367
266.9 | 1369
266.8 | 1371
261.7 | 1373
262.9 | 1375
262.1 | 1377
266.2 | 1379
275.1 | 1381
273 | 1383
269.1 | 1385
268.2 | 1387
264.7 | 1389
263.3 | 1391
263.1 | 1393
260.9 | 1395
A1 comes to 4.2 km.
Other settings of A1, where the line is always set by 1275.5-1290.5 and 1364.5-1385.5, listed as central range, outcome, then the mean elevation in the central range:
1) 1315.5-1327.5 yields 6.4 km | 130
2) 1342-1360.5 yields 1.6 km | 247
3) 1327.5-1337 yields 4.1 km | 156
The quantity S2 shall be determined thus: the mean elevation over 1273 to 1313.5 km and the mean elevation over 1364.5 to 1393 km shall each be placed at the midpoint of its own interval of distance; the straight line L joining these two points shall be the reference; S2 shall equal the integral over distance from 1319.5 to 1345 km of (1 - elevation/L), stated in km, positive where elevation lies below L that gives 9.6 km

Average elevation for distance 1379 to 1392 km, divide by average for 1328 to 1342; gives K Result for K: 1.6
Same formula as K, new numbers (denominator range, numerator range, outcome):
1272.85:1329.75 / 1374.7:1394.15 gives 1.22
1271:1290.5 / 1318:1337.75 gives 0.51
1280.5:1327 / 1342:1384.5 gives 1.21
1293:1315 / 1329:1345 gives 0.82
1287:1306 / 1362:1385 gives 1.00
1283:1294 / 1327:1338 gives 0.55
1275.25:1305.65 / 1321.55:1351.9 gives 0.67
